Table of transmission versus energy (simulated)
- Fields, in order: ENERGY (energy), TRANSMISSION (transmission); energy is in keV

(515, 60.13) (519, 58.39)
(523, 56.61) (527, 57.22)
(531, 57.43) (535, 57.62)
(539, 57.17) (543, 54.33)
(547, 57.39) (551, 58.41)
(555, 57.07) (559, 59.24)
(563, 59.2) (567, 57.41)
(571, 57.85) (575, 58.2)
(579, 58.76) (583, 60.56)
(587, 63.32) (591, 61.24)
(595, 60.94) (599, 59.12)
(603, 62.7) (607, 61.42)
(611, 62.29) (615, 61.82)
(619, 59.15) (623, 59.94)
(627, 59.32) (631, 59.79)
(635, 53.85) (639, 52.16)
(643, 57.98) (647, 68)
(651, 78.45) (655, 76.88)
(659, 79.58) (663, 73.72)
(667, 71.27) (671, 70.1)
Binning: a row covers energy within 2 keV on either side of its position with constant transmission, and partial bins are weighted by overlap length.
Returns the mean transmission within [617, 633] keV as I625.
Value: 59.5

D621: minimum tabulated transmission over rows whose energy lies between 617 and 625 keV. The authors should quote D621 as 59.15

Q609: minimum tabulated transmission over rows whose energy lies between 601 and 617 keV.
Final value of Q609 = 61.42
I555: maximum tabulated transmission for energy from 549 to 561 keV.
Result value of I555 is 59.24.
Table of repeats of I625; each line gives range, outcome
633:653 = 62.1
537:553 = 56.8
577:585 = 59.7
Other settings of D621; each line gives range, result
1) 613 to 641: 52.16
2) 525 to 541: 57.17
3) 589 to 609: 59.12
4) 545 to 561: 57.07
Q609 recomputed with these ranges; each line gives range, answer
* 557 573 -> 57.41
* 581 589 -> 60.56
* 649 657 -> 76.88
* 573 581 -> 58.2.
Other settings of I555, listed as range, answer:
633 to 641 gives 53.85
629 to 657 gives 78.45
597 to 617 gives 62.7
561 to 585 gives 60.56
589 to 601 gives 61.24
